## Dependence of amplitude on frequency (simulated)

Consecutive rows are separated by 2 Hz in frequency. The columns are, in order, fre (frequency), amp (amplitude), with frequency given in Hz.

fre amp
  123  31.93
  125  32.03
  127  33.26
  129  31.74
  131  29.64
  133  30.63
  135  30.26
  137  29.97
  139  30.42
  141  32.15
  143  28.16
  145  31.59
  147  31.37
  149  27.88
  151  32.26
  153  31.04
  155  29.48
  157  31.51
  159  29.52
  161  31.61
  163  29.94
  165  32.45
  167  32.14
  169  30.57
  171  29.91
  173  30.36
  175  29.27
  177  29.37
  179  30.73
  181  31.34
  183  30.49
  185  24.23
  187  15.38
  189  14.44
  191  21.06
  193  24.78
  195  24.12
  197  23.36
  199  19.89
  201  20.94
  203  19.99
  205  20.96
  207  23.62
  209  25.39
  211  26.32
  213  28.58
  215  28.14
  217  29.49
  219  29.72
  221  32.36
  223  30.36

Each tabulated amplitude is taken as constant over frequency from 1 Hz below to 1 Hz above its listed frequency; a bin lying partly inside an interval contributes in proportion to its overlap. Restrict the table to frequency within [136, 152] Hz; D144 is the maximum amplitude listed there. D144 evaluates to 32.26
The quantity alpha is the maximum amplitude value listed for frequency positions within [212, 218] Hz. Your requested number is 29.49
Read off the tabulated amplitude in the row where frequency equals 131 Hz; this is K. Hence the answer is 29.64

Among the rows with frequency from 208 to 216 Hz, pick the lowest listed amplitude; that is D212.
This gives 25.39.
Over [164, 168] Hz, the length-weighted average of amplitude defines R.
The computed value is 32.3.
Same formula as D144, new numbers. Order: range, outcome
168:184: 31.34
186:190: 15.38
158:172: 32.45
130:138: 30.63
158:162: 31.61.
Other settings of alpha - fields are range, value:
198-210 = 25.39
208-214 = 28.58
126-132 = 33.26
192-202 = 24.78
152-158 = 31.51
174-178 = 29.37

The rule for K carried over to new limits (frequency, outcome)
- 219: 29.72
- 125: 32.03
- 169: 30.57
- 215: 28.14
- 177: 29.37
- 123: 31.93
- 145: 31.59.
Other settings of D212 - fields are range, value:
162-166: 29.94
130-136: 29.64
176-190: 14.44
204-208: 20.96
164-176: 29.27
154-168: 29.48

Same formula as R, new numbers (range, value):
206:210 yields 24.5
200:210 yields 22.2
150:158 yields 31.1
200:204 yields 20.5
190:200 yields 22.6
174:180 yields 29.8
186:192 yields 17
